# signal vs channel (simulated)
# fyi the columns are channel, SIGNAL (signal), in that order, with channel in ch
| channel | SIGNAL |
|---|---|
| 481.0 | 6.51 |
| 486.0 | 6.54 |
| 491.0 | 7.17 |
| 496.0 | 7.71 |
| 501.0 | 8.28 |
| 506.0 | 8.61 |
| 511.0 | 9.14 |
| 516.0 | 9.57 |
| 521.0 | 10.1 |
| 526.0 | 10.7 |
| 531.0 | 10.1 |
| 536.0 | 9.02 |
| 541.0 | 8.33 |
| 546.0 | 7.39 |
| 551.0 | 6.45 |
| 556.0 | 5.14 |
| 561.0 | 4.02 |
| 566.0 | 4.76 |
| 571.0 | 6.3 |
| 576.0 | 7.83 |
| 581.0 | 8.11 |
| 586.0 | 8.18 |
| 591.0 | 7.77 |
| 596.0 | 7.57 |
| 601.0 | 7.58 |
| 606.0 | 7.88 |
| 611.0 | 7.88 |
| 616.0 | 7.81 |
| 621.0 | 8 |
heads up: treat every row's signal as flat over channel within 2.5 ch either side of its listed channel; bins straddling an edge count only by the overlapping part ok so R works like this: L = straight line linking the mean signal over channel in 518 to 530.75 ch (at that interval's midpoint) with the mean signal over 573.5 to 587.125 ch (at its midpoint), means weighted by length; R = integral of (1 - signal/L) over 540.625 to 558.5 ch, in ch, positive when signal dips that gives 5.1 ch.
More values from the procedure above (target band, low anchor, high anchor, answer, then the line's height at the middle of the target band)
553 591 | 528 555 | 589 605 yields 6.9 ch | 7.87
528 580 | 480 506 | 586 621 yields 4.2 ch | 7.63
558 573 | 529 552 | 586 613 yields 5.8 ch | 8.1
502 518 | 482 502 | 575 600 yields -3.5 ch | 7.4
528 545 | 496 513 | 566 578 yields -3.2 ch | 7.59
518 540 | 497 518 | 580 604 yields -3.4 ch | 8.55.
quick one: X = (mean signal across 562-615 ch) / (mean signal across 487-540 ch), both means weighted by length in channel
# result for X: 0.8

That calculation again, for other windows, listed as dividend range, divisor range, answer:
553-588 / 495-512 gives 0.75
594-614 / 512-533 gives 0.77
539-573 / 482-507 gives 0.80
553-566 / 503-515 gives 0.52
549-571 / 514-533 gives 0.51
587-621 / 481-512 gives 1.01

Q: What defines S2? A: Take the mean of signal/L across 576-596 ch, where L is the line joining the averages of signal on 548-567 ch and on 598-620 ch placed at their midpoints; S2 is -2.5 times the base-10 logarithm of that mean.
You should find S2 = -0.20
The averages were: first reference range 5.18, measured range 7.94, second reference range 7.8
